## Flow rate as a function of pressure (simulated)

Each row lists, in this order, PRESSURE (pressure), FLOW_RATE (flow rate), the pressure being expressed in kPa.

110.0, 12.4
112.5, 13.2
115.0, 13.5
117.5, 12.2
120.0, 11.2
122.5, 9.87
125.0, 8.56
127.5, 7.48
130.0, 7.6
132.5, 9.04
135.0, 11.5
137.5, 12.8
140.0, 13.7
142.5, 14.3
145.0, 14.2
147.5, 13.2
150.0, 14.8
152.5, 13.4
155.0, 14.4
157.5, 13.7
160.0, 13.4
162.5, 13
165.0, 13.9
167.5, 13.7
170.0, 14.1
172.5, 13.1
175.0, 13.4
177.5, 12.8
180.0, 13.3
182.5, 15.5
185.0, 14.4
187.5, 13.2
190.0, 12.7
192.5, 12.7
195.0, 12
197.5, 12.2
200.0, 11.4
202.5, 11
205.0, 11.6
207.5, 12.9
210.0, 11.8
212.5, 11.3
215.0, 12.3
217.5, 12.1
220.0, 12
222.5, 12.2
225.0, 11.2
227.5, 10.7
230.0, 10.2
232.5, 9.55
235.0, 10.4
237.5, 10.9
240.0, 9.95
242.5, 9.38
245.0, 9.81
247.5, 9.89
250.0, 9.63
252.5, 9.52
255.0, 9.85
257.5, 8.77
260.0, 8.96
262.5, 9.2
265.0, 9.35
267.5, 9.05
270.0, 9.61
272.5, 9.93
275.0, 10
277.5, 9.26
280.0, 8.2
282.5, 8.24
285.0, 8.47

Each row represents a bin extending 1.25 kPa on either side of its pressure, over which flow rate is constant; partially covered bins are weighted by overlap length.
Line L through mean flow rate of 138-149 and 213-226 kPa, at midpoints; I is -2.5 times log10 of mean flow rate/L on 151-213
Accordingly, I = -0.01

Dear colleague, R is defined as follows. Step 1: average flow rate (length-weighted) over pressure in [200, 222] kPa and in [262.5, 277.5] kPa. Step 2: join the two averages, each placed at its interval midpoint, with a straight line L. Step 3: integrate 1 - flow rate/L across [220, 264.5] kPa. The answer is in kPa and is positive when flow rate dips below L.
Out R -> 2.5 kPa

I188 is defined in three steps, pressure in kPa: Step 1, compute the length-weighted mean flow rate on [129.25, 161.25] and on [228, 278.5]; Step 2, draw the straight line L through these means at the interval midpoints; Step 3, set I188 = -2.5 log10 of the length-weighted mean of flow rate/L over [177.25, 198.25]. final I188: -0.14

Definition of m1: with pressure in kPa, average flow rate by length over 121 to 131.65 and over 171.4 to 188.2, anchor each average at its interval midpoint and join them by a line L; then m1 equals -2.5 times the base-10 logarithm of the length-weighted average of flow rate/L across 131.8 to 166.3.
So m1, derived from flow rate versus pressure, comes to -0.24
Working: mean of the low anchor 8.47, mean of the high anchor 13.7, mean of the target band 13.3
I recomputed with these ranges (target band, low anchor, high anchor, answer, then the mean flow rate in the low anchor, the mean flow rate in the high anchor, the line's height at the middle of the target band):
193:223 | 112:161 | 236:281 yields -0.129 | 12.1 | 9.53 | 10.6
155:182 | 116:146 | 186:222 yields -0.170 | 11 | 12.1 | 11.6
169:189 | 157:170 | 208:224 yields -0.049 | 13.6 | 12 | 13.1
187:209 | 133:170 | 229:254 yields -0.046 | 13.5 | 9.92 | 11.6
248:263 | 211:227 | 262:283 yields 0.078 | 11.8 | 9.24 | 10.1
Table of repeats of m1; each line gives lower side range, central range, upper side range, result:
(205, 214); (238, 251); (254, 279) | 0.06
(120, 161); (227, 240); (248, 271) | -0.04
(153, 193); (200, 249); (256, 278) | 0.03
